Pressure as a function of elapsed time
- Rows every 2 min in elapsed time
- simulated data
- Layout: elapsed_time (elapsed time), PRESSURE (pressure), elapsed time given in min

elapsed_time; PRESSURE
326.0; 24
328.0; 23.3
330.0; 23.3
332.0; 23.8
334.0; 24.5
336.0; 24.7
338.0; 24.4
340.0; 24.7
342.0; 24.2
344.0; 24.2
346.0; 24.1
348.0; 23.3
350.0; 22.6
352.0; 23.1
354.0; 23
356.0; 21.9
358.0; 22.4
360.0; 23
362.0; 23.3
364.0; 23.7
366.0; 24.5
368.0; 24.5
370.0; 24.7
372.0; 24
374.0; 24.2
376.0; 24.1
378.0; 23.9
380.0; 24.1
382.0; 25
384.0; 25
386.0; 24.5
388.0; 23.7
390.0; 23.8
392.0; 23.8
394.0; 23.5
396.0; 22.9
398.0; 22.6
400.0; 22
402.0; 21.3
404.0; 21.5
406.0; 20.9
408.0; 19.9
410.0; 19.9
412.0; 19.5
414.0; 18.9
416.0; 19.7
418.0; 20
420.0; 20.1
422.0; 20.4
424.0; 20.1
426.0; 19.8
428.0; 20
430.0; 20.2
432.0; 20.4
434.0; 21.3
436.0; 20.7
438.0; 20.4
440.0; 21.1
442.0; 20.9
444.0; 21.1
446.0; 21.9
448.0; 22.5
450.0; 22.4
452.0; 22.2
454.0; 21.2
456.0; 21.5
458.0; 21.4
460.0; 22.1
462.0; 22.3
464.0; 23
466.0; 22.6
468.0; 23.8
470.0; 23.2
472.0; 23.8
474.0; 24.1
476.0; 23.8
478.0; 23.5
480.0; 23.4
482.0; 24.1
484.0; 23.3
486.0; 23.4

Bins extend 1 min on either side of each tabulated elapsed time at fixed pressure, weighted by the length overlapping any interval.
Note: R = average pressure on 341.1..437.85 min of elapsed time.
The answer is 22.4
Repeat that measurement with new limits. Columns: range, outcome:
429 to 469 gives 21.6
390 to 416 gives 21.4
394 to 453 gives 20.9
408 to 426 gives 19.8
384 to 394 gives 24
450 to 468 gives 22.2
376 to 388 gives 24.4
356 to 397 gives 23.9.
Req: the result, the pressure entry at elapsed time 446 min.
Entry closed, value 21.9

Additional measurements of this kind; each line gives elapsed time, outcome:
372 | 24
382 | 25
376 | 24.1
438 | 20.4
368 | 24.5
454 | 21.2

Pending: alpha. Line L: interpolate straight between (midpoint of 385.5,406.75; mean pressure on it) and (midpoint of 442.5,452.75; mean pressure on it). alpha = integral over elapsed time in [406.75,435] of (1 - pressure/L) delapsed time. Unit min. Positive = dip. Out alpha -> 2.97 min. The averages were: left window 22.8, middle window 20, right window 22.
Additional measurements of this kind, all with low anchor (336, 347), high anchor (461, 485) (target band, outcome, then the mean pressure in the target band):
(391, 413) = 2.1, 21.6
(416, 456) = 4.7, 20.9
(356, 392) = 0.2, 24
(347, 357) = 0.6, 22.8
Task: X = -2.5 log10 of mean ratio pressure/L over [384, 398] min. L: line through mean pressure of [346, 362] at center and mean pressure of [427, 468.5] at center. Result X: -0.06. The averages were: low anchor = 22.9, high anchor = 21.5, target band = 23.7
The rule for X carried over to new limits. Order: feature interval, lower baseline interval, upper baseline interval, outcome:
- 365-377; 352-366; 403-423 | -0.09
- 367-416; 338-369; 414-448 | -0.03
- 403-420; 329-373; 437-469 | 0.13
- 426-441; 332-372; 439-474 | 0.10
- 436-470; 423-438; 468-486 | 0.00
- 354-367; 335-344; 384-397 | 0.05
